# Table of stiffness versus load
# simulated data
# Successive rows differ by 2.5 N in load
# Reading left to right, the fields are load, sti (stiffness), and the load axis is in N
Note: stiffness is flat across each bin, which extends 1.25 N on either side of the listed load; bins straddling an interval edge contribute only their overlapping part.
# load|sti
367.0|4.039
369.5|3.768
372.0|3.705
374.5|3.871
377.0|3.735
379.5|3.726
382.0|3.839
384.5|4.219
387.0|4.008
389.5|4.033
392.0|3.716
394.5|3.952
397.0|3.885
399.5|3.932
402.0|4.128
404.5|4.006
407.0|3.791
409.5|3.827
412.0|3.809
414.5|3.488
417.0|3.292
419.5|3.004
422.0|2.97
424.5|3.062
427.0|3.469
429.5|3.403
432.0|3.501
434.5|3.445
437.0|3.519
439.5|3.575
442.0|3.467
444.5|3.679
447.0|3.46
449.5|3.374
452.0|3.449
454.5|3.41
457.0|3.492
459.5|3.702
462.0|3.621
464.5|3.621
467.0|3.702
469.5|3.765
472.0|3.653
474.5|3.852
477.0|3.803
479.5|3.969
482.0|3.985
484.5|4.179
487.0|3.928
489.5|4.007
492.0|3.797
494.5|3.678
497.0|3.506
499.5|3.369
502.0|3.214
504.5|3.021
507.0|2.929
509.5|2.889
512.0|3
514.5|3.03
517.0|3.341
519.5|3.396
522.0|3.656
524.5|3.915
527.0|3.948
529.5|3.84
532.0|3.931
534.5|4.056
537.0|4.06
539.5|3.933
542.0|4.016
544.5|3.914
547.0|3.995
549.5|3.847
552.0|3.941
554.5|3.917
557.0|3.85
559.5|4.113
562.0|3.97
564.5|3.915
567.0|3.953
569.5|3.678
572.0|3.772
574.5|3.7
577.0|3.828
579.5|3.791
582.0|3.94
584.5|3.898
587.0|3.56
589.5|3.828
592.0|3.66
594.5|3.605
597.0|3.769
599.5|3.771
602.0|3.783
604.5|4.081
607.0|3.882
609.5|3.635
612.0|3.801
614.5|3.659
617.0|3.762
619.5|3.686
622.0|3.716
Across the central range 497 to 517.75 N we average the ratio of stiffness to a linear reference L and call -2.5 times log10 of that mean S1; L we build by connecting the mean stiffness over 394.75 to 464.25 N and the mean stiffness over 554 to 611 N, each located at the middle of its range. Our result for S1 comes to 0.18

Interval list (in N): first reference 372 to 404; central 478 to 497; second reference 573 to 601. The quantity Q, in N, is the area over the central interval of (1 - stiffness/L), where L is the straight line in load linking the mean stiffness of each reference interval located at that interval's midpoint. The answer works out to -0.3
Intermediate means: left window 3.91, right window 3.76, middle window 3.9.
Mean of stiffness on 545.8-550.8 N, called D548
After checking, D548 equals 3.92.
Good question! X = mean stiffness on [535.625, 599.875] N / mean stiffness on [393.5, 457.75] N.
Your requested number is 1.09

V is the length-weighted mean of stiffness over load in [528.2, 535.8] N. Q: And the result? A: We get 3.94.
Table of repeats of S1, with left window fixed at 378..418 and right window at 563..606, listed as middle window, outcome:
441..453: 0.10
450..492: 0.02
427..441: 0.11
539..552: -0.04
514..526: 0.09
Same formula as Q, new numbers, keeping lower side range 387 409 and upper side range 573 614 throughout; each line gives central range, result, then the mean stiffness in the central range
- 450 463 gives 1.2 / 3.52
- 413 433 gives 3.2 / 3.28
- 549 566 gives -0.6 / 3.94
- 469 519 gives 4.1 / 3.54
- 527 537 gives -0.3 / 3.96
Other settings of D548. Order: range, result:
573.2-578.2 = 3.76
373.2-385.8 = 3.88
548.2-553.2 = 3.89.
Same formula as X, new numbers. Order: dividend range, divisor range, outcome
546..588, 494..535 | 1.12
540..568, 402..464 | 1.13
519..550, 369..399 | 1.01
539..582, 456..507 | 1.06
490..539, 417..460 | 1.03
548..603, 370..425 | 1.02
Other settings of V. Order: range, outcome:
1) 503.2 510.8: 2.95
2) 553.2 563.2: 3.96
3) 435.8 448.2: 3.54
